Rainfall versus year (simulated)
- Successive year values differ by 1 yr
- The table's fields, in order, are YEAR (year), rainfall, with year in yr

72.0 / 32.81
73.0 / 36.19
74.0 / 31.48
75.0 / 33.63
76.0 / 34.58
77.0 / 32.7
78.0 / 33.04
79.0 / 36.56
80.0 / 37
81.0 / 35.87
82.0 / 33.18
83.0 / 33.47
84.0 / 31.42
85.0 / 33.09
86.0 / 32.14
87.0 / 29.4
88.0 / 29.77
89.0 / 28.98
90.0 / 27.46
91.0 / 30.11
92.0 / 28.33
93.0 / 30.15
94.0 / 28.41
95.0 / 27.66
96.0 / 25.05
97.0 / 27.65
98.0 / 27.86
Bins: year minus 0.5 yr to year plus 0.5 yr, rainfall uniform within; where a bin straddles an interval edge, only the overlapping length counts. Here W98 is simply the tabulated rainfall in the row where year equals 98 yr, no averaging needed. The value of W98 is 27.86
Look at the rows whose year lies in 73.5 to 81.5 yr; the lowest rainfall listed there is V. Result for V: 31.48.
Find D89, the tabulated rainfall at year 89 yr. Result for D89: 28.98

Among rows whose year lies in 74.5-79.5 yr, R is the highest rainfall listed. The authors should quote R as 36.56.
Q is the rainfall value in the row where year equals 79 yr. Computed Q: 36.56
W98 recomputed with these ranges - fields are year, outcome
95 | 27.66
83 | 33.47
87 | 29.4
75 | 33.63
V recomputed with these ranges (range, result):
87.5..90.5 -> 27.46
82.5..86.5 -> 31.42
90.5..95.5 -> 27.66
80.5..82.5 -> 33.18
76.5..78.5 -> 32.7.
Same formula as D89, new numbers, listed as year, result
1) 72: 32.81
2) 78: 33.04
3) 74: 31.48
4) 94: 28.41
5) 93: 30.15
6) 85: 33.09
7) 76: 34.58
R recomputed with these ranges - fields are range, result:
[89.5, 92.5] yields 30.11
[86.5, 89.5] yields 29.77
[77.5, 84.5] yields 37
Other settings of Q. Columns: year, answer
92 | 28.33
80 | 37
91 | 30.11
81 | 35.87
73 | 36.19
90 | 27.46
